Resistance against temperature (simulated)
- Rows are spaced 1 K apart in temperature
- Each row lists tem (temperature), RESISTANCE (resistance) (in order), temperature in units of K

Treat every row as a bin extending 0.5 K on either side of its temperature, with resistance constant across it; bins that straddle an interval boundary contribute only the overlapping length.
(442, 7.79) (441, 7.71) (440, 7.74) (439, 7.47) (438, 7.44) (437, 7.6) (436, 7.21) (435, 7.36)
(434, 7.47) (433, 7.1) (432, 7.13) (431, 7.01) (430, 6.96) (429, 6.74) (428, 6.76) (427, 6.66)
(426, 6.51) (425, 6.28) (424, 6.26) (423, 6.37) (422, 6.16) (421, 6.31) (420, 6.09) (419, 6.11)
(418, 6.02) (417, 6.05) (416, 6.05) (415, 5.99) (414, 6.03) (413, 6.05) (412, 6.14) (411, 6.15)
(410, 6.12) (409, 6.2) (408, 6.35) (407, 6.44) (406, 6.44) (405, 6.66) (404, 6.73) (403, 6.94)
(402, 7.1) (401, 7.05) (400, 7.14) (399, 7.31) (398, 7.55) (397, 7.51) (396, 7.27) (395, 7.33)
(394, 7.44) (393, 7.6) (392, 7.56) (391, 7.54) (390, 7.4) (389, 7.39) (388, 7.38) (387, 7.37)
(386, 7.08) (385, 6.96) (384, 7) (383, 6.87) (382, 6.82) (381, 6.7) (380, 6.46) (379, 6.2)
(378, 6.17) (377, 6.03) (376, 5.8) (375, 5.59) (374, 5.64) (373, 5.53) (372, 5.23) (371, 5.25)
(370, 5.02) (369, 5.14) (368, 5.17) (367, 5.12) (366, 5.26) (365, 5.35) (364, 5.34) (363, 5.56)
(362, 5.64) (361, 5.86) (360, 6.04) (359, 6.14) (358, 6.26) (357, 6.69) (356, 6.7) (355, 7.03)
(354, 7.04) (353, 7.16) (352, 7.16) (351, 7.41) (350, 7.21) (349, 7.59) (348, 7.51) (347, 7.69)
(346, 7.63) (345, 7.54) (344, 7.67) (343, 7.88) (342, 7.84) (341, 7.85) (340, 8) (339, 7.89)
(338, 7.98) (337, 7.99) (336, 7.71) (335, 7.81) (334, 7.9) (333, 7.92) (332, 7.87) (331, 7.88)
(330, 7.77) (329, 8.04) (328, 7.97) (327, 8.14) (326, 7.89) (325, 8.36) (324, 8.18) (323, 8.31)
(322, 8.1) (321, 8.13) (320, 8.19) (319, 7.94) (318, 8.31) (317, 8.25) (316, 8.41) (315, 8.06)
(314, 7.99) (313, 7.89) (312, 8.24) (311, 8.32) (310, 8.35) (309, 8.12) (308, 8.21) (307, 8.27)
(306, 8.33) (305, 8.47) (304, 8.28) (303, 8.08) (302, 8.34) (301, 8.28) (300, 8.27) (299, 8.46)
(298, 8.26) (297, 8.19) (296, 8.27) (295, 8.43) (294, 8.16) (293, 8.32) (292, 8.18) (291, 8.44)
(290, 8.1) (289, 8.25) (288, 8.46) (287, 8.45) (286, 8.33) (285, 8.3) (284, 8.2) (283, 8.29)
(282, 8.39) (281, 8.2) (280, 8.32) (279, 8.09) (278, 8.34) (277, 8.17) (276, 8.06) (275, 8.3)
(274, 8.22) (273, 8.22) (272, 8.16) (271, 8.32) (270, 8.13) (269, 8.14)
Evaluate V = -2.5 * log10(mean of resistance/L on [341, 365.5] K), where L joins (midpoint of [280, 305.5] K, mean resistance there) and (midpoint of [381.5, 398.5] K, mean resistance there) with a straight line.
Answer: 0.12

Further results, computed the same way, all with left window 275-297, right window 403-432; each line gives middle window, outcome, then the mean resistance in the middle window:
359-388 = 0.173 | 5.96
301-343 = -0.046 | 8.09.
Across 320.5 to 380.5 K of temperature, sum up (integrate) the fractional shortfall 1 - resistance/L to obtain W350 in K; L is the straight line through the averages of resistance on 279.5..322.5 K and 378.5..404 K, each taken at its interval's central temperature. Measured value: 5.9 K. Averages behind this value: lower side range 8.25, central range 6.92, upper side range 7.15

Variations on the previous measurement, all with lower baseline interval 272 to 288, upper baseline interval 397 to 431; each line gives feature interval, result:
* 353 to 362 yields 1.0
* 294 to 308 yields -0.5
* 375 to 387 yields 0.7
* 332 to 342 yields -0.5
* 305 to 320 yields -0.7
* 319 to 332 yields -0.7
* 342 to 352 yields -0.2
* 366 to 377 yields 2.6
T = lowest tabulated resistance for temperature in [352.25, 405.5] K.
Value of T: 5.02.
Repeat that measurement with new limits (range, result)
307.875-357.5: 6.69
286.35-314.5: 7.89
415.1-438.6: 6.02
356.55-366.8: 5.26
